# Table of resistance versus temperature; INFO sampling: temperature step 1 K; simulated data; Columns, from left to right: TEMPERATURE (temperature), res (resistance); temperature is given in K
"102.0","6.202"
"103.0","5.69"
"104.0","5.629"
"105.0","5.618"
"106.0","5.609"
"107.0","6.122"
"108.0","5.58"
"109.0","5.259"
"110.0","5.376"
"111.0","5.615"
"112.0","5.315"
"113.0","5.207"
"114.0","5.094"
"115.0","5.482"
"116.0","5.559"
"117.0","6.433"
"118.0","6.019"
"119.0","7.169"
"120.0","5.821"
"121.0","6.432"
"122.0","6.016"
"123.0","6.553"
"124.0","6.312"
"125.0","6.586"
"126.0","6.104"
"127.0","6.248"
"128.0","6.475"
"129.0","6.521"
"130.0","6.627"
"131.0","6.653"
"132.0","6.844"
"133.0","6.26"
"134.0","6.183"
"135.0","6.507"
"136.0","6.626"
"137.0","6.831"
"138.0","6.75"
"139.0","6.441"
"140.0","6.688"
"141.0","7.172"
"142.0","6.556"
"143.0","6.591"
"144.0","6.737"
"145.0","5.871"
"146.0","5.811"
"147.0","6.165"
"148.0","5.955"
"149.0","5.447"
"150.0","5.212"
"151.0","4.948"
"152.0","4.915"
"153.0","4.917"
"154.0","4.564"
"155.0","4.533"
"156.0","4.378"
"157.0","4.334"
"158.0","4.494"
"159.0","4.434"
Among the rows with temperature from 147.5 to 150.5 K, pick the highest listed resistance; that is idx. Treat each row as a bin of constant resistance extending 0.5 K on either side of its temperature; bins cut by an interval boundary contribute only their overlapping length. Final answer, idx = 5.955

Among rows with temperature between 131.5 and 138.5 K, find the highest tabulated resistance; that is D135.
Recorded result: 6.844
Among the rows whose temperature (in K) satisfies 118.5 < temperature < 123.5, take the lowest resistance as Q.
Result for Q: 5.821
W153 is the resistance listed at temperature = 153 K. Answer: 4.917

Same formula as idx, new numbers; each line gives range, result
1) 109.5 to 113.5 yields 5.615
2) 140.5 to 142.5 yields 7.172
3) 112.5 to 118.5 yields 6.433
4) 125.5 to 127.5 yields 6.248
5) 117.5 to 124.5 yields 7.169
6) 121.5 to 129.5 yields 6.586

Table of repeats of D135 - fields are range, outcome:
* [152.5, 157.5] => 4.917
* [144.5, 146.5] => 5.871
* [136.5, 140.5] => 6.831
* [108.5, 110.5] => 5.376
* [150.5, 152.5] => 4.948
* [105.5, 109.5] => 6.122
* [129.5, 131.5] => 6.653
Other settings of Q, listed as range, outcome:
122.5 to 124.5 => 6.312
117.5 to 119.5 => 6.019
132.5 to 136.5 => 6.183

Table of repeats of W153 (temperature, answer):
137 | 6.831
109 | 5.259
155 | 4.533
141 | 7.172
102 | 6.202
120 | 5.821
